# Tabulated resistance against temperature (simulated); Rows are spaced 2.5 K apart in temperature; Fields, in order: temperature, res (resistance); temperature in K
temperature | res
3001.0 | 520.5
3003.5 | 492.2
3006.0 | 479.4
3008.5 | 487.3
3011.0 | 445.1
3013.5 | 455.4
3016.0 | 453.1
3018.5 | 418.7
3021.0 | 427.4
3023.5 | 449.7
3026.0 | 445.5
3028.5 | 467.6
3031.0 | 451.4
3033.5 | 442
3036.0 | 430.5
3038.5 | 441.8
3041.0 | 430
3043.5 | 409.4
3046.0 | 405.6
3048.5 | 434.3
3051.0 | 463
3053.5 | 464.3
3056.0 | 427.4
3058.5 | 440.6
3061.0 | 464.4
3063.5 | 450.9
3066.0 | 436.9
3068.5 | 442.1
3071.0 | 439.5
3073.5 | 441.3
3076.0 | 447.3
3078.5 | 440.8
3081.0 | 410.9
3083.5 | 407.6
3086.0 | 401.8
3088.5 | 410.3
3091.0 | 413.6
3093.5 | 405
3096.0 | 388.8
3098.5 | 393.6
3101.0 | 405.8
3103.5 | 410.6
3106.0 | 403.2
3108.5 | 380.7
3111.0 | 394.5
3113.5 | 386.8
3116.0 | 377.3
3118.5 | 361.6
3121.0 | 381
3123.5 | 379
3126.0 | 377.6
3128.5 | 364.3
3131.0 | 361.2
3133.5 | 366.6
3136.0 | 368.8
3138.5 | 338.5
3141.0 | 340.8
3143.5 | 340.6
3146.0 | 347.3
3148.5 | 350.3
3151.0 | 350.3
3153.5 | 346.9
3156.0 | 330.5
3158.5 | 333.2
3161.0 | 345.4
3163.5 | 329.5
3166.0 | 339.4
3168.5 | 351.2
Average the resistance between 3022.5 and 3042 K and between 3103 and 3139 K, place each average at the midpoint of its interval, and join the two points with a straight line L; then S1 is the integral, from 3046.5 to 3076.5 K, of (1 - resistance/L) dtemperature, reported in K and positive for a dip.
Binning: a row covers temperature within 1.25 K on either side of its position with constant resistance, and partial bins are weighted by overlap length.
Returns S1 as -1.6 K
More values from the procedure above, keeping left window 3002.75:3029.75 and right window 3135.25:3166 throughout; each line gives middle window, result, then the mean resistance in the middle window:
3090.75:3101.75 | -0.3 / 400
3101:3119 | -0.6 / 390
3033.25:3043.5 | 0.1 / 432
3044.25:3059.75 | -0.5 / 438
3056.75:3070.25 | -1.0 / 446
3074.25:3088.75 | -0.7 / 421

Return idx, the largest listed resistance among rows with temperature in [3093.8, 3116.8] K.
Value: 410.6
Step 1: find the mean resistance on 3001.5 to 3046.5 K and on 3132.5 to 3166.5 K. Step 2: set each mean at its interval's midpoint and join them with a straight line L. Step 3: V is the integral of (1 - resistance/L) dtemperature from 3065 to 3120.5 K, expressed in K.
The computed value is -2.4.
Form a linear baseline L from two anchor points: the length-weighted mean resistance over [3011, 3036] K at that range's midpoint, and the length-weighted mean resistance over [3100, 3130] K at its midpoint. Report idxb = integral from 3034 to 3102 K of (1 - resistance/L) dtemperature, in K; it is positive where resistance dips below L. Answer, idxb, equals -2.0 K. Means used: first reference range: 445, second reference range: 385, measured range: 428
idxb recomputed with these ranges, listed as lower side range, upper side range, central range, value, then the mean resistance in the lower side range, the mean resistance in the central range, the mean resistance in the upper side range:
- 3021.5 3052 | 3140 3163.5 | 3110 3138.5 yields -0.6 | 439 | 373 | 342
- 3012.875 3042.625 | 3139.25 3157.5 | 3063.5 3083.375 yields -1.5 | 442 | 436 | 344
